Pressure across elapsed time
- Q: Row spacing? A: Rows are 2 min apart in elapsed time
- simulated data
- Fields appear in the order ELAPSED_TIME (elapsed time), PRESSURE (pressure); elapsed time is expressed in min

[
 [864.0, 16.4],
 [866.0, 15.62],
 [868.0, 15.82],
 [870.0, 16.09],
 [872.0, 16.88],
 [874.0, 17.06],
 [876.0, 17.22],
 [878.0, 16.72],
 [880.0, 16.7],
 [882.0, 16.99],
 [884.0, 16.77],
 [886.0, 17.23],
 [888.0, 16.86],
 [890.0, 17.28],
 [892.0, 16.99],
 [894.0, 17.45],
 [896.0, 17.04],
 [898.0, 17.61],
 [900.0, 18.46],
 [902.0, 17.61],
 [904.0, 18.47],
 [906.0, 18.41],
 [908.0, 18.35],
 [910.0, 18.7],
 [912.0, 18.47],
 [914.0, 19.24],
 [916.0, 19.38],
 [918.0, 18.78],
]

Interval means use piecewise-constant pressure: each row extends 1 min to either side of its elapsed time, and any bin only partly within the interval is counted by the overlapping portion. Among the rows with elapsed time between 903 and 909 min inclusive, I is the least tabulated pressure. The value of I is 18.35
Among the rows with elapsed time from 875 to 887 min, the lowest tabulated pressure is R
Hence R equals 16.7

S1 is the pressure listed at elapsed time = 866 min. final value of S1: 15.62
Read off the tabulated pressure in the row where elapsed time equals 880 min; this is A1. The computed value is 16.7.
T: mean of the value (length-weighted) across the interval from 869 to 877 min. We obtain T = 16.8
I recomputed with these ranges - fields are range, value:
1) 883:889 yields 16.77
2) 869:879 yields 16.09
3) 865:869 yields 15.62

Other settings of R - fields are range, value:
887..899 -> 16.86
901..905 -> 17.61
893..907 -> 17.04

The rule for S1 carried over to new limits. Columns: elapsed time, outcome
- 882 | 16.99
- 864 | 16.4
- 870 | 16.09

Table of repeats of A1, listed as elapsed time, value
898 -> 17.61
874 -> 17.06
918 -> 18.78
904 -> 18.47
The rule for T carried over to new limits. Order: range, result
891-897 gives 17.2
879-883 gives 16.8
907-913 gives 18.5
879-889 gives 16.9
